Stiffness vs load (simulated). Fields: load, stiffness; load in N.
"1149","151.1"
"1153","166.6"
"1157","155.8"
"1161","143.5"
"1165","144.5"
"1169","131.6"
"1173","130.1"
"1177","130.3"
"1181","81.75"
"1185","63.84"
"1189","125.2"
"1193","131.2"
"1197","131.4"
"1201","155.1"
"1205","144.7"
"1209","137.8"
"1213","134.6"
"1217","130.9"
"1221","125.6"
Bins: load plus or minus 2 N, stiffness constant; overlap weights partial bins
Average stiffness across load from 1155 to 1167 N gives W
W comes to 148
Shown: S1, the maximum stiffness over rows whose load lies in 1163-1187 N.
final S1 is 144.5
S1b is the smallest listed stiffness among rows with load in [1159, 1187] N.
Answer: 63.84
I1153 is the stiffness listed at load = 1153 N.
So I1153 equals 166.6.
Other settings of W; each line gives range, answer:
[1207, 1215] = 136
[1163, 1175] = 135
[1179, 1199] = 107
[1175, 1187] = 92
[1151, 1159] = 161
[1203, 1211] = 141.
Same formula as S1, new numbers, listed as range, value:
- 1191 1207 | 155.1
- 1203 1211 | 144.7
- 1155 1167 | 155.8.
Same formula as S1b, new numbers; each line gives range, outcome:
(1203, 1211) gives 137.8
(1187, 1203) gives 125.2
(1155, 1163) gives 143.5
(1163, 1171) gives 131.6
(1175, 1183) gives 81.75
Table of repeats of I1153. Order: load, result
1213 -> 134.6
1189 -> 125.2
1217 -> 130.9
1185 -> 63.84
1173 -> 130.1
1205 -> 144.7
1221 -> 125.6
